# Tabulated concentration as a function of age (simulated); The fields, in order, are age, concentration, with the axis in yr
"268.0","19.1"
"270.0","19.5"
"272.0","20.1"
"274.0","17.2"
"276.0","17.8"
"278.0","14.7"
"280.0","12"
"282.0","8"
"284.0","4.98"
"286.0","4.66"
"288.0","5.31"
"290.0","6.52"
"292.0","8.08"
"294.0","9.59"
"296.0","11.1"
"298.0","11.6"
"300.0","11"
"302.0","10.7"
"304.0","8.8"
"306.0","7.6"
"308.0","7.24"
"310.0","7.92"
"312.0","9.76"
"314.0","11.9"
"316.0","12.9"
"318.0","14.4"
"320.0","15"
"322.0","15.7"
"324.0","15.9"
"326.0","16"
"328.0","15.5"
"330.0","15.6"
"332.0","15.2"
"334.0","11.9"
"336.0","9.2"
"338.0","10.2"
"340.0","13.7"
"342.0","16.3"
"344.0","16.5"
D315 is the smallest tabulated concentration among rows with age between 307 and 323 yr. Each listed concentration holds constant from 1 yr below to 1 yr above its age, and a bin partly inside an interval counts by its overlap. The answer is 7.24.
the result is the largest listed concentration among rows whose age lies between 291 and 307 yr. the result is 11.6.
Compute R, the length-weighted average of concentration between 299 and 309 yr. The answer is 9.07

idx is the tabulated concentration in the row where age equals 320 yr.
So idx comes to 15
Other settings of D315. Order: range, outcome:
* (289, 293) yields 6.52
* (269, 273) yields 19.5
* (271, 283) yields 8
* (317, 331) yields 14.4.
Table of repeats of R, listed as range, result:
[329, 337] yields 13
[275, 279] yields 16.2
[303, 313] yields 8.26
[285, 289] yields 4.98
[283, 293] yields 5.91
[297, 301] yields 11.3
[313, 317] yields 12.4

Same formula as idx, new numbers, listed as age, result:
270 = 19.5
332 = 15.2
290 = 6.52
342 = 16.3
